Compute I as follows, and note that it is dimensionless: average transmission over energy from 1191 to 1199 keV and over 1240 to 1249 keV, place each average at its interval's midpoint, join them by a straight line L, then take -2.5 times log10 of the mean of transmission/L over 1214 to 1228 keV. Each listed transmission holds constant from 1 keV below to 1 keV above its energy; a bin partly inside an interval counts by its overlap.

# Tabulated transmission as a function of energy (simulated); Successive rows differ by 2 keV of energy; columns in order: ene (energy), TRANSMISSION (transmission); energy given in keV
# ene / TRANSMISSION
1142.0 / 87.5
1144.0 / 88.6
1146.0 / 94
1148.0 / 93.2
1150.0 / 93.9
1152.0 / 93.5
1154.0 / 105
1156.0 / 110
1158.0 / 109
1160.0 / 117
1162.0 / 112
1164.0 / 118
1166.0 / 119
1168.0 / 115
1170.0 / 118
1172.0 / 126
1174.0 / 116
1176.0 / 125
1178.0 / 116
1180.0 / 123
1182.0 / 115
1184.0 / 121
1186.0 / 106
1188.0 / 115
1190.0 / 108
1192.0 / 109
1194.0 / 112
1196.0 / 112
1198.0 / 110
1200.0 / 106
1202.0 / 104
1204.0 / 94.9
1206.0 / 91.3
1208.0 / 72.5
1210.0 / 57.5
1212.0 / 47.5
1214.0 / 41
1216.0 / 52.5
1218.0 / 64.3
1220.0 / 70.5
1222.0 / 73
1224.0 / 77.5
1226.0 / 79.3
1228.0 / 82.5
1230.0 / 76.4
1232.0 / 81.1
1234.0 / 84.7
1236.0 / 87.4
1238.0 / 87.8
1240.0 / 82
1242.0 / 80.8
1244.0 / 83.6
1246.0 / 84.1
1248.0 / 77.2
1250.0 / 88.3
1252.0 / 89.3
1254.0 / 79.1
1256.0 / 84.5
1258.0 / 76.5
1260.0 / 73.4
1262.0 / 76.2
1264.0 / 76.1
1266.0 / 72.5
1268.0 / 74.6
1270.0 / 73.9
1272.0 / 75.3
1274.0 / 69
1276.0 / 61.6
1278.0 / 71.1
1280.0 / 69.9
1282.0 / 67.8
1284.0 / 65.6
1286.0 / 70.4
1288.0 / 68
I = 0.356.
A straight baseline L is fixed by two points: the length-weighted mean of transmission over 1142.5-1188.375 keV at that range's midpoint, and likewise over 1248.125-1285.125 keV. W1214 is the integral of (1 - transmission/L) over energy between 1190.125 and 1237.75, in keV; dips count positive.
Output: 5.6 keV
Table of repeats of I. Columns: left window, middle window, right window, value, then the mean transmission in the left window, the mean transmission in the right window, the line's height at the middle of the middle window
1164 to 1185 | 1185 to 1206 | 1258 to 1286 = 0.02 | 119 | 71.5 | 109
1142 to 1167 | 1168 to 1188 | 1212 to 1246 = -0.24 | 104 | 74.7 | 94.6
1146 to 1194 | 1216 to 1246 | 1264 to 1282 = 0.11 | 112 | 71.1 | 87.8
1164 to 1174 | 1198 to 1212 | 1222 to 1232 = 0.10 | 119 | 78.5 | 93.9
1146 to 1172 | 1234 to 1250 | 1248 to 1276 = -0.01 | 109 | 77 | 83.2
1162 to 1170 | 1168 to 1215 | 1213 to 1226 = -0.11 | 117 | 64.4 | 91.8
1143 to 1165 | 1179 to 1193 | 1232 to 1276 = -0.19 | 103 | 79.4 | 95.5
